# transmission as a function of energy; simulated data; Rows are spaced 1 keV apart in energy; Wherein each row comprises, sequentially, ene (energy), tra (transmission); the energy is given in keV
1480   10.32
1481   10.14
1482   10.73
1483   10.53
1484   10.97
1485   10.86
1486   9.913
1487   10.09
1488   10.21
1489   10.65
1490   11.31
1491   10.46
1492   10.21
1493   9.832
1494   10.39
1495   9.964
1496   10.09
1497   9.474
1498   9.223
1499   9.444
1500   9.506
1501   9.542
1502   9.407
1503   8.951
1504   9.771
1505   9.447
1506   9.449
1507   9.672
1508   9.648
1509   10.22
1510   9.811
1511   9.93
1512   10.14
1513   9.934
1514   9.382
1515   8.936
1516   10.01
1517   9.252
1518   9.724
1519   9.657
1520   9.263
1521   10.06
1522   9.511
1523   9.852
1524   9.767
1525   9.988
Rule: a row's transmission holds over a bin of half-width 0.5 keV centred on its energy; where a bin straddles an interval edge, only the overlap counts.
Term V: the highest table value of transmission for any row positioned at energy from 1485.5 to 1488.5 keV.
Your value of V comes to 10.21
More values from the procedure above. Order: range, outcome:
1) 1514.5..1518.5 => 10.01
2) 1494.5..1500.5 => 10.09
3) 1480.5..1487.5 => 10.97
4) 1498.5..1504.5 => 9.771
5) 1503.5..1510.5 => 10.22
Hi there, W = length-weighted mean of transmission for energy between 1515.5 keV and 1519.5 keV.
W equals 9.66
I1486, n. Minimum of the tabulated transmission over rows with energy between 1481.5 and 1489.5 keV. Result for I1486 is 9.913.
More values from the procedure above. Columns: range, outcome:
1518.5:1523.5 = 9.263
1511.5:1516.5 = 8.936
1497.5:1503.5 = 8.951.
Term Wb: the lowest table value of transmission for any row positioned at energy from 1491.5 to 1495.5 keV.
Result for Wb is 9.832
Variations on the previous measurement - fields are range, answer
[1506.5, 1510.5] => 9.648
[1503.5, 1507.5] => 9.447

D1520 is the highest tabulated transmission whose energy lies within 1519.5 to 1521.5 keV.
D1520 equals 10.06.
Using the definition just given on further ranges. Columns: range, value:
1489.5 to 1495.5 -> 11.31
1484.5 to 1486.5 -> 10.86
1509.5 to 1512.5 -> 10.14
